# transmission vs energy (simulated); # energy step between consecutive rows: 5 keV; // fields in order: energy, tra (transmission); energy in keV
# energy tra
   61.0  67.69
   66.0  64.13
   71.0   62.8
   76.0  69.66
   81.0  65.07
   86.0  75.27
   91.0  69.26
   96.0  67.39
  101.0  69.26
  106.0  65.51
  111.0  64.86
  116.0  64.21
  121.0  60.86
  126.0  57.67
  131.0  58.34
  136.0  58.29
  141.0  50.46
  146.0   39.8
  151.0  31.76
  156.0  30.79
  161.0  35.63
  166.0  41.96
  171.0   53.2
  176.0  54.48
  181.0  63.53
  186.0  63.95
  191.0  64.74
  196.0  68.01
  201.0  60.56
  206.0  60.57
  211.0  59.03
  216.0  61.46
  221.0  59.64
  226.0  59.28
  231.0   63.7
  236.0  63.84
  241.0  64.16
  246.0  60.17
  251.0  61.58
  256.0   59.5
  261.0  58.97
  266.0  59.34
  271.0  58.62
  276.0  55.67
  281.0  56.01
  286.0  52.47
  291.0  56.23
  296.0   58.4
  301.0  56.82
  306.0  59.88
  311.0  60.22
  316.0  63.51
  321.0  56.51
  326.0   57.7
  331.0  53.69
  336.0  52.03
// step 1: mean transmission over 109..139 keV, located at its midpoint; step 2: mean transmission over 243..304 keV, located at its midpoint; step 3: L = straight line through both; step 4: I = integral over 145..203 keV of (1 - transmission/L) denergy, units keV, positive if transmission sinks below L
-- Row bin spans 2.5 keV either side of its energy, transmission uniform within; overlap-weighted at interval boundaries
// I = 8.41 keV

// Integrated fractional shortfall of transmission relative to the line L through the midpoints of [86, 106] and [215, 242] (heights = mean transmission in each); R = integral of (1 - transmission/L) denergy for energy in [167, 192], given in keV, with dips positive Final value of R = 2.3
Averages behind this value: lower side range 69.1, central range 58.6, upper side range 61.9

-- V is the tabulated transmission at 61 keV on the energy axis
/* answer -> 67.69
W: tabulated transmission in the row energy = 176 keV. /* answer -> 54.48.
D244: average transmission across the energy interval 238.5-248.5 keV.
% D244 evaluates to 62.2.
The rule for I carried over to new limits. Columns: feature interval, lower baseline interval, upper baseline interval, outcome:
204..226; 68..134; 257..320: 0.3 keV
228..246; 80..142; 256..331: -1.1 keV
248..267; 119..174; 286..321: -1.6 keV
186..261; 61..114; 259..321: -1.0 keV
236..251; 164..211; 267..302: -1.2 keV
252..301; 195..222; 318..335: 0.7 keV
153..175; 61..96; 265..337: 7.8 keV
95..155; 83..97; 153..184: 4.1 keV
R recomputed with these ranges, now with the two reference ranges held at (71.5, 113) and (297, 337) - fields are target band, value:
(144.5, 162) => 8.4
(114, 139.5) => 2.7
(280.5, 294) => 1.0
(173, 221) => 1.3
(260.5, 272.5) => 0.2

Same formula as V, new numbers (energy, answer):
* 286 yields 52.47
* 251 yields 61.58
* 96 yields 67.39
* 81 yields 65.07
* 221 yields 59.64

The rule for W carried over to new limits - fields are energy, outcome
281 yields 56.01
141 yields 50.46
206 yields 60.57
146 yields 39.8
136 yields 58.29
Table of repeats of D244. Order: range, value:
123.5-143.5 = 56.2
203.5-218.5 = 60.4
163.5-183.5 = 53.3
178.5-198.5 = 65.1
